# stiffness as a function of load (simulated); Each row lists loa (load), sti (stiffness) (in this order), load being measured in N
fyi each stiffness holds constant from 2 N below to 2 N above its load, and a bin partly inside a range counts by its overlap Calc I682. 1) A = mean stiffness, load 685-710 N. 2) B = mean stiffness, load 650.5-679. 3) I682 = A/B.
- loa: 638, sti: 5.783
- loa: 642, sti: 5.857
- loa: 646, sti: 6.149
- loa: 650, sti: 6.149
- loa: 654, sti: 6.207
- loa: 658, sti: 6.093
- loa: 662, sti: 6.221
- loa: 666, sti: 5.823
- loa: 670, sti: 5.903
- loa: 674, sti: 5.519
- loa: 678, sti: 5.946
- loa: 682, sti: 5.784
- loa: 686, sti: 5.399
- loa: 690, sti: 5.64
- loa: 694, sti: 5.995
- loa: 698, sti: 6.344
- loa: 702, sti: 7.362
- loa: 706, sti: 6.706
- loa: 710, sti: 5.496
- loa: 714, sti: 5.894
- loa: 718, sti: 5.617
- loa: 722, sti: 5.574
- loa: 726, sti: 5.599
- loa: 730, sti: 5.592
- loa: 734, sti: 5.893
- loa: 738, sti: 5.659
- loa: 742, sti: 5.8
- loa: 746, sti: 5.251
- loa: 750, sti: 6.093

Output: 1.04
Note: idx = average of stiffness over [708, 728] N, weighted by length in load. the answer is 5.64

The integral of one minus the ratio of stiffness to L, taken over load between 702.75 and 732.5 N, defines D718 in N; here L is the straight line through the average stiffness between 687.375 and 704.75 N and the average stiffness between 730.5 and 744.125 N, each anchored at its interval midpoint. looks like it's 0.9 N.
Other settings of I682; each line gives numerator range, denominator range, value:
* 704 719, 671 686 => 1.04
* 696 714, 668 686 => 1.12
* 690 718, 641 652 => 1.02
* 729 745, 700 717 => 0.90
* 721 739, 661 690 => 0.98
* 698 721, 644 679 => 1.03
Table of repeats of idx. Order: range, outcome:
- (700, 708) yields 7.03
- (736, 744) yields 5.73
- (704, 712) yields 6.1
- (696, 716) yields 6.36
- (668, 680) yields 5.79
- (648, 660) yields 6.15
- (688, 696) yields 5.82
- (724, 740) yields 5.69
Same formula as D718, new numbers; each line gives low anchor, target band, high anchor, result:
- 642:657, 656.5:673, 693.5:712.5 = 0.6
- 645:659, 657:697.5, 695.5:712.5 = 2.9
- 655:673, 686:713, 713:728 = -1.9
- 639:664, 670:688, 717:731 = 0.7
